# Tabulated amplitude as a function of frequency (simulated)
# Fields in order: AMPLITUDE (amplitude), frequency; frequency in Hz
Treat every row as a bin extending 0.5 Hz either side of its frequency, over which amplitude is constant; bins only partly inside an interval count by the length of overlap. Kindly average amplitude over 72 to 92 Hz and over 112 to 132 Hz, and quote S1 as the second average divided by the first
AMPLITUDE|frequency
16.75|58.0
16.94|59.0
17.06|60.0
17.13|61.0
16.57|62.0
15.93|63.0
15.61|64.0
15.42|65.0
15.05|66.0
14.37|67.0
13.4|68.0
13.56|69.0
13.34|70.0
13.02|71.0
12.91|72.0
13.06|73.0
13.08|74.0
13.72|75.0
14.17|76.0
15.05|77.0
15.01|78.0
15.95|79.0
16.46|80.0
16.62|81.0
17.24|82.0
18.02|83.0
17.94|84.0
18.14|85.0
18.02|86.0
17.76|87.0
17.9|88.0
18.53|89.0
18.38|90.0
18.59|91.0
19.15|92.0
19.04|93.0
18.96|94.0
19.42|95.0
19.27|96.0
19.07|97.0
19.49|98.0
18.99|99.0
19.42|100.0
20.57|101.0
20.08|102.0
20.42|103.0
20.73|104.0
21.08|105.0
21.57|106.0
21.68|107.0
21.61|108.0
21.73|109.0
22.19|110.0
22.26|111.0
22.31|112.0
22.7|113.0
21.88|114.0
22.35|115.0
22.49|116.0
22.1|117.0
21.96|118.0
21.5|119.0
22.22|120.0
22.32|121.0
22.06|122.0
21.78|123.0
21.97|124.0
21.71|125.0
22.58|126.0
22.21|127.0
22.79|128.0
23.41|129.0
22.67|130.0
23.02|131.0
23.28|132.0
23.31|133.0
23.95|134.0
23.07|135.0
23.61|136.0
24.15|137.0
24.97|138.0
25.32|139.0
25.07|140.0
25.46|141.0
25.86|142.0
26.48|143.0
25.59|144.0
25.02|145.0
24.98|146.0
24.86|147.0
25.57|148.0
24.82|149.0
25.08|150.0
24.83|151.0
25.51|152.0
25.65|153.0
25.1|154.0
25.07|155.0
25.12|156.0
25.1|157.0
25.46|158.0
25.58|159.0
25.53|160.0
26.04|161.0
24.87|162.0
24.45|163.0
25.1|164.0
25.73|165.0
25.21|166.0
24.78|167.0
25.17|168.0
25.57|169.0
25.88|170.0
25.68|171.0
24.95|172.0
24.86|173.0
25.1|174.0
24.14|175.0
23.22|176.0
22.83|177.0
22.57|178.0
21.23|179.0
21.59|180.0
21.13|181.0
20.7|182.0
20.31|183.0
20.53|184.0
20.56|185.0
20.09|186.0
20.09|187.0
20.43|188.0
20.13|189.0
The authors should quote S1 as 1.4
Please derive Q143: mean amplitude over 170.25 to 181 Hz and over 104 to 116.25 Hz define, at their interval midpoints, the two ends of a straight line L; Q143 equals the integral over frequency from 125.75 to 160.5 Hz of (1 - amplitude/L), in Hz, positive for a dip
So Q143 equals -2.8 Hz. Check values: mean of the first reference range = 21.9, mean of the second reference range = 23.6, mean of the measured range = 24.6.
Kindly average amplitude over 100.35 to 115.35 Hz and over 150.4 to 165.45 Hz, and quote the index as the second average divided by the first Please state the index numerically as 1.2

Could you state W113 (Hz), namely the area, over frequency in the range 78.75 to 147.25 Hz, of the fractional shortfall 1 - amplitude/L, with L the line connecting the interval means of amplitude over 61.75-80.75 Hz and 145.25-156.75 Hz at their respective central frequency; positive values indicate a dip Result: -4.7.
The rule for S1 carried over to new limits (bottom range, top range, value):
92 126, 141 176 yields 1.20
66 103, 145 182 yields 1.46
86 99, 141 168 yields 1.35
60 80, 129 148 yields 1.67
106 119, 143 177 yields 1.14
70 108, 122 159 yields 1.36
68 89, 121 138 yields 1.47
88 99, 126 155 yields 1.29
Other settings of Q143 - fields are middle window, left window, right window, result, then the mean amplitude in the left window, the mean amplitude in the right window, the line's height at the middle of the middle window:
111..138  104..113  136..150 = 0.8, 21.8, 25.2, 23.4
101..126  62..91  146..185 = -3.3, 15.7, 24.3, 19.3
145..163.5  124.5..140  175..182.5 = -2.0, 23.4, 22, 22.8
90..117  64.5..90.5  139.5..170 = -2.5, 15.6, 25.3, 18.9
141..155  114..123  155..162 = -0.5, 22.1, 25.4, 24.5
